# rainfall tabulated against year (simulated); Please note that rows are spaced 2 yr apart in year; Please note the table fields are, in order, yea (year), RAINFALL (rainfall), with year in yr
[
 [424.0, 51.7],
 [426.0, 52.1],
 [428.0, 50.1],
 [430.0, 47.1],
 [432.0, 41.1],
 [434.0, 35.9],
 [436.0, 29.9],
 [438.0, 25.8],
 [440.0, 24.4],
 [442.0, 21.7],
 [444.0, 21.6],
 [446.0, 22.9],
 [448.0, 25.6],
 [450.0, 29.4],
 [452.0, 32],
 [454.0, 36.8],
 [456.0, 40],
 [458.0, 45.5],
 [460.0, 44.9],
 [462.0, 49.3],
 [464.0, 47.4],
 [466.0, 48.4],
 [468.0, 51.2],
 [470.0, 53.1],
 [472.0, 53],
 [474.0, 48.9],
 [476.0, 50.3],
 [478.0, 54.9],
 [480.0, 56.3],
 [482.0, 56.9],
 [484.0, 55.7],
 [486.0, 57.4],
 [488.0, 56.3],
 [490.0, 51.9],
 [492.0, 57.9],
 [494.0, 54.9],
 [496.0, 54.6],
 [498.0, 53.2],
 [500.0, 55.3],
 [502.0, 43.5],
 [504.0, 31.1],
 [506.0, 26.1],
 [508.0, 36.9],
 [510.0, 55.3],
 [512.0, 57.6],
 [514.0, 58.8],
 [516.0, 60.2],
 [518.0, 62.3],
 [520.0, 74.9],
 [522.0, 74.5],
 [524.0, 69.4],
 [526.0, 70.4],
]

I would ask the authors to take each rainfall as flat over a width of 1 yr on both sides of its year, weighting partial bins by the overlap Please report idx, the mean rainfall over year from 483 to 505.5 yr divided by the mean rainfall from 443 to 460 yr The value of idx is 1.58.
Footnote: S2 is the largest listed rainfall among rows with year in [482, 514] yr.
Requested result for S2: 58.8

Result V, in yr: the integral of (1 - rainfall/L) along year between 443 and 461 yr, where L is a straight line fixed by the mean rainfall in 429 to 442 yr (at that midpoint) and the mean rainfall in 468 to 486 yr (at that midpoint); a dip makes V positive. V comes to 3.7 yr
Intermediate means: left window 33.1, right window 53.7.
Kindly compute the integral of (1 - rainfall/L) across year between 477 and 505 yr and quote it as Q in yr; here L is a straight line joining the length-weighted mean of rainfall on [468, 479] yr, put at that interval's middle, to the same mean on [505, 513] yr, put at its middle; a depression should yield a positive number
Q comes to -2.76 yr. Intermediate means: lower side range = 52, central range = 52.9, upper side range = 44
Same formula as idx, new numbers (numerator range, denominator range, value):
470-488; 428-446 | 1.72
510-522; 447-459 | 1.81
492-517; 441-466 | 1.40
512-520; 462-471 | 1.24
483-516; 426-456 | 1.55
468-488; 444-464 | 1.50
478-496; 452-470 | 1.24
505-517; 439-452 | 1.98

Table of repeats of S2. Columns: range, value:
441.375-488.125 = 57.4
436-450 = 29.9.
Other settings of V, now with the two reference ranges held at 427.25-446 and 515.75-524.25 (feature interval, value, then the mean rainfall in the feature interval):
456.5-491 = -2.3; 51.7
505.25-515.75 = 2.7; 48.4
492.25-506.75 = 3.2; 46.5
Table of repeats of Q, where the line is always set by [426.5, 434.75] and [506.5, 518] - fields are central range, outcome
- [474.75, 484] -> -0.9 yr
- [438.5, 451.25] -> 5.9 yr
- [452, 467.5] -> 1.2 yr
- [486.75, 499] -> -0.9 yr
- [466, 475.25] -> -0.5 yr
